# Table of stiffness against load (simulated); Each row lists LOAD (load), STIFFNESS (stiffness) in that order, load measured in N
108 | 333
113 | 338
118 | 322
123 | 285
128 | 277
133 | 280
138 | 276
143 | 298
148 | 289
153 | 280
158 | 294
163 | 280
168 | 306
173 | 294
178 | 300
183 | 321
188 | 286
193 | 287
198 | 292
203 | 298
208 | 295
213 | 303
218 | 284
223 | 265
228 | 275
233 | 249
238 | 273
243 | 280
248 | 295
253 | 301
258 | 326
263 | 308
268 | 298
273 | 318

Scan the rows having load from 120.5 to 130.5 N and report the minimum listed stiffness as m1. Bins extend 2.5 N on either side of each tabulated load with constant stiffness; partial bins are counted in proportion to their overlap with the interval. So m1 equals 277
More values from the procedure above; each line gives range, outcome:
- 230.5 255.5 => 249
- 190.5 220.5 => 284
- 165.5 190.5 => 286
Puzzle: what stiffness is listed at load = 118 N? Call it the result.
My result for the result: 322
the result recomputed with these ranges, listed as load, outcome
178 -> 300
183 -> 321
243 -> 280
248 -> 295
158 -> 294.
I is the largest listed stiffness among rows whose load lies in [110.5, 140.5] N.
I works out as 338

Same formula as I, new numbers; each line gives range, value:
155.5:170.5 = 306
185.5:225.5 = 303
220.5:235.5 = 275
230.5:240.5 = 273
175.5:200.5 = 321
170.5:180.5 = 300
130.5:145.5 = 298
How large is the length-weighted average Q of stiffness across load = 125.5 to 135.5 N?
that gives 278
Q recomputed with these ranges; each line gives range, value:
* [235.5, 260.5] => 295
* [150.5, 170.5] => 290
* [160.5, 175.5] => 293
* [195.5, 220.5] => 294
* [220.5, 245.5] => 268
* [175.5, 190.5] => 302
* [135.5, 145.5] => 287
